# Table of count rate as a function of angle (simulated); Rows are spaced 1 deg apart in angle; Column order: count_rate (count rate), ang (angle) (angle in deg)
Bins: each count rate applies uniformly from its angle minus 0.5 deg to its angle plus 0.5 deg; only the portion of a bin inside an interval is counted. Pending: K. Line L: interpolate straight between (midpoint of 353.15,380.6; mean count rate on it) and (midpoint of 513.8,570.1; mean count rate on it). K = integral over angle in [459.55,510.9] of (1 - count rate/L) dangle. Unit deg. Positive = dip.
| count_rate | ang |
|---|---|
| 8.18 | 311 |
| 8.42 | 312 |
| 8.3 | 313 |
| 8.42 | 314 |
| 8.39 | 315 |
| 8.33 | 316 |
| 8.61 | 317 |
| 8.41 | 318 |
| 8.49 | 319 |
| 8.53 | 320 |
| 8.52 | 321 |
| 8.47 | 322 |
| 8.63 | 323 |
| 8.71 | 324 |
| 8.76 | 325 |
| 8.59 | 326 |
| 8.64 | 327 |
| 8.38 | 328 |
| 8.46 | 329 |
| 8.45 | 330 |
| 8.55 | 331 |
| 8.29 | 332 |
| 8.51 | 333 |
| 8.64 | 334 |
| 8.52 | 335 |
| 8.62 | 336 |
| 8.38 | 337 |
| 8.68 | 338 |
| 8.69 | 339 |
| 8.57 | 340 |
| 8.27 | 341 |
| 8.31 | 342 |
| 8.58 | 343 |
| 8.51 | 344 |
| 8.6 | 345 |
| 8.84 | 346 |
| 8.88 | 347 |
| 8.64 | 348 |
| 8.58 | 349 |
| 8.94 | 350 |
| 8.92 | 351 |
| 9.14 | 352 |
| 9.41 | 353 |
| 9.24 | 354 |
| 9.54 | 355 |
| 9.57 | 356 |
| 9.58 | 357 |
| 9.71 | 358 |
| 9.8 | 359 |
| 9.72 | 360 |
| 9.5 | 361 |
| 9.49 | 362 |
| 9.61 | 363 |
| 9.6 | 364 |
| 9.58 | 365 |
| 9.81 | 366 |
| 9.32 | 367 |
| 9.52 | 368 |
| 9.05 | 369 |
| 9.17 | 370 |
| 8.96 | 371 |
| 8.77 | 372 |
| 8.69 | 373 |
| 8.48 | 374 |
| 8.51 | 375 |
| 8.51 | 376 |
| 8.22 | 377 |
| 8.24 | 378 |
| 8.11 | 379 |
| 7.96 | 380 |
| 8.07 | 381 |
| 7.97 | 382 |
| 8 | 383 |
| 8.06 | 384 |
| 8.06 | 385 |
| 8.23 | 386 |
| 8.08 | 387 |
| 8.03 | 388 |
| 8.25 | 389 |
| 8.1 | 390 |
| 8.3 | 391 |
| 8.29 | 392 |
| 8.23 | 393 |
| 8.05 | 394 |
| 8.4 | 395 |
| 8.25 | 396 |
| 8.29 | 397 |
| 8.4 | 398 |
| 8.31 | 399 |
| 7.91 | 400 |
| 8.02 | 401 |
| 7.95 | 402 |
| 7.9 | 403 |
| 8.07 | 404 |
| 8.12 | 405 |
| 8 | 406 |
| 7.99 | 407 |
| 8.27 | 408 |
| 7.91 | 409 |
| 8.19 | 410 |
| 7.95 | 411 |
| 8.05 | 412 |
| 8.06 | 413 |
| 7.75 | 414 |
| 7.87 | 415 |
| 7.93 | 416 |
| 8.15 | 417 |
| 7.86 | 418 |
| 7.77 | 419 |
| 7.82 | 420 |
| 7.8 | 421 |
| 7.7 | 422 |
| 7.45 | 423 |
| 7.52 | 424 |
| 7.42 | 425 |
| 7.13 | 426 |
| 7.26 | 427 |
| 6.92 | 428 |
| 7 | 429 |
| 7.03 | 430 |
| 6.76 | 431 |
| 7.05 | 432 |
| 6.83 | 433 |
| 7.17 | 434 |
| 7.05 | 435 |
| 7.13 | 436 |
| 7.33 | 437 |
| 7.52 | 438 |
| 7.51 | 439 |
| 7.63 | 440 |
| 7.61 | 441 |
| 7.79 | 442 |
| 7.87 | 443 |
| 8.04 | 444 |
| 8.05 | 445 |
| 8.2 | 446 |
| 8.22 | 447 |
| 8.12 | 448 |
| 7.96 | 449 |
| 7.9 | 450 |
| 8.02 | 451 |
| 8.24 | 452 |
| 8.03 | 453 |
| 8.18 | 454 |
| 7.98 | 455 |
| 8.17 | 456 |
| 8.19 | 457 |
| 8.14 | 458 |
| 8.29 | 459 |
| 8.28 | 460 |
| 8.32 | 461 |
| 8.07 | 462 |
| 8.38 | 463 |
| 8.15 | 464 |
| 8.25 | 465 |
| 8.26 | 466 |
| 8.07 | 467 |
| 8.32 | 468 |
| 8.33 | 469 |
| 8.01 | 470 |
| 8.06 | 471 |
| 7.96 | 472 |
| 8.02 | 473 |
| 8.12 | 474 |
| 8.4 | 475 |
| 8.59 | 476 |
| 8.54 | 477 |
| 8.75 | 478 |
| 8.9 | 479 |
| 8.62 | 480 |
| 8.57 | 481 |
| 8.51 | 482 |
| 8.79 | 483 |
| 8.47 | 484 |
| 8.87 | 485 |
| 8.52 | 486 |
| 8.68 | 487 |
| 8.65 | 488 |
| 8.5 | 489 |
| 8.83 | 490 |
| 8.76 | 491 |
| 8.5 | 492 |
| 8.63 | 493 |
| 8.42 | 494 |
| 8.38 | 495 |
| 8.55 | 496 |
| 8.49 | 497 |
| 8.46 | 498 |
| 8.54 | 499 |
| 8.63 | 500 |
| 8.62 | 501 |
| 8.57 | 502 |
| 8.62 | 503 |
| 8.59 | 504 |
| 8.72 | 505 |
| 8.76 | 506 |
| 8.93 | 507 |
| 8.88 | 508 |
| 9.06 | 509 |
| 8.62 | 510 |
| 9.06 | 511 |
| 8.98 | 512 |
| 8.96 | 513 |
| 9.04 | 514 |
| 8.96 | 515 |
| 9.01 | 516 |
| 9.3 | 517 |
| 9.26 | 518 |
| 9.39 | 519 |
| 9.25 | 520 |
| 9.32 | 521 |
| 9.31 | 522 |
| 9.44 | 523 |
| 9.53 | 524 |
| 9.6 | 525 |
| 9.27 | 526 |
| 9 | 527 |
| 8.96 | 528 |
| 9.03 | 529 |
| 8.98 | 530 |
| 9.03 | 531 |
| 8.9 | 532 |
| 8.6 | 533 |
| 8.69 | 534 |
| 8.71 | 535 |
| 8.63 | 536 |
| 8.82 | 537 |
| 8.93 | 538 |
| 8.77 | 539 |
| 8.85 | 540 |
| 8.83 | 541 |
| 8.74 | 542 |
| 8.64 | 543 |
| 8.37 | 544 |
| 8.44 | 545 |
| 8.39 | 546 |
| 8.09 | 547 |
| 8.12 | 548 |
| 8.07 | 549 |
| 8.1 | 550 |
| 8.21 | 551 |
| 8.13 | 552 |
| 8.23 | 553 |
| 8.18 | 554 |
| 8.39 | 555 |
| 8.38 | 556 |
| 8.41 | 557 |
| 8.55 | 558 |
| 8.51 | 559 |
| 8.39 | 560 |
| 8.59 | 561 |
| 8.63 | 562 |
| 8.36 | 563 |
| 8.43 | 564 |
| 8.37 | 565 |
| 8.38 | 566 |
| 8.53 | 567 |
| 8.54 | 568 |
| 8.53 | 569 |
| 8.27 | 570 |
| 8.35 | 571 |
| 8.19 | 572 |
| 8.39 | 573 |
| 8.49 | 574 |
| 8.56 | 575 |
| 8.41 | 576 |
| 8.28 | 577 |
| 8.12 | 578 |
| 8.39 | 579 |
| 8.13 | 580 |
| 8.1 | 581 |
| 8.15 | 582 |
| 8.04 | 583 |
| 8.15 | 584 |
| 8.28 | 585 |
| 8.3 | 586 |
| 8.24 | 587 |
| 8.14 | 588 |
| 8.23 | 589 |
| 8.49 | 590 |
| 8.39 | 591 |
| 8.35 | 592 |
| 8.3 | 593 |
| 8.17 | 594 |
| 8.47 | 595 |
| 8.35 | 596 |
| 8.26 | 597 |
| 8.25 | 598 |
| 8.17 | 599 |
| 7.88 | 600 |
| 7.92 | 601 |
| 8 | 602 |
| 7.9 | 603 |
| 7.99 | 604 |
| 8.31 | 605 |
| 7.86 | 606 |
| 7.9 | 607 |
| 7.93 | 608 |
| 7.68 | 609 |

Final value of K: 2.0 deg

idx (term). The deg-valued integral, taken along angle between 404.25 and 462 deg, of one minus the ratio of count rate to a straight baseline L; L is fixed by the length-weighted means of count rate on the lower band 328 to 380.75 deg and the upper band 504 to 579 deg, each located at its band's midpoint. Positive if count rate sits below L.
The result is 6.8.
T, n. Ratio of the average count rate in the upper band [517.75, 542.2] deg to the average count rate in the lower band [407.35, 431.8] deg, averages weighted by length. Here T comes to 1.18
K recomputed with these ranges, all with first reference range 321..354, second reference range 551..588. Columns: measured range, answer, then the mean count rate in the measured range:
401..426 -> 1.9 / 7.88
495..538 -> -2.6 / 8.92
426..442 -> 2.5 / 7.2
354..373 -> -1.8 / 9.43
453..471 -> 0.6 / 8.19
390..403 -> 0.6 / 8.18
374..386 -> 0.6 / 8.17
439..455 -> 1.0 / 7.98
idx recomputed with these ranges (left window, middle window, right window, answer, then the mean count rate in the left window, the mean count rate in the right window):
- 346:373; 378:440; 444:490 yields 7.2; 9.29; 8.31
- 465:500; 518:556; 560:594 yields -1.6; 8.47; 8.33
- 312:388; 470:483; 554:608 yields 0.1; 8.73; 8.28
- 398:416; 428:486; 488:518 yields 2.8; 8.03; 8.74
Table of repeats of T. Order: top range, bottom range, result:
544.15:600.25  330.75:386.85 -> 0.94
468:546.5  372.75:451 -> 1.11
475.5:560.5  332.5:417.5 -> 1.02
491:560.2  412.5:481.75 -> 1.11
